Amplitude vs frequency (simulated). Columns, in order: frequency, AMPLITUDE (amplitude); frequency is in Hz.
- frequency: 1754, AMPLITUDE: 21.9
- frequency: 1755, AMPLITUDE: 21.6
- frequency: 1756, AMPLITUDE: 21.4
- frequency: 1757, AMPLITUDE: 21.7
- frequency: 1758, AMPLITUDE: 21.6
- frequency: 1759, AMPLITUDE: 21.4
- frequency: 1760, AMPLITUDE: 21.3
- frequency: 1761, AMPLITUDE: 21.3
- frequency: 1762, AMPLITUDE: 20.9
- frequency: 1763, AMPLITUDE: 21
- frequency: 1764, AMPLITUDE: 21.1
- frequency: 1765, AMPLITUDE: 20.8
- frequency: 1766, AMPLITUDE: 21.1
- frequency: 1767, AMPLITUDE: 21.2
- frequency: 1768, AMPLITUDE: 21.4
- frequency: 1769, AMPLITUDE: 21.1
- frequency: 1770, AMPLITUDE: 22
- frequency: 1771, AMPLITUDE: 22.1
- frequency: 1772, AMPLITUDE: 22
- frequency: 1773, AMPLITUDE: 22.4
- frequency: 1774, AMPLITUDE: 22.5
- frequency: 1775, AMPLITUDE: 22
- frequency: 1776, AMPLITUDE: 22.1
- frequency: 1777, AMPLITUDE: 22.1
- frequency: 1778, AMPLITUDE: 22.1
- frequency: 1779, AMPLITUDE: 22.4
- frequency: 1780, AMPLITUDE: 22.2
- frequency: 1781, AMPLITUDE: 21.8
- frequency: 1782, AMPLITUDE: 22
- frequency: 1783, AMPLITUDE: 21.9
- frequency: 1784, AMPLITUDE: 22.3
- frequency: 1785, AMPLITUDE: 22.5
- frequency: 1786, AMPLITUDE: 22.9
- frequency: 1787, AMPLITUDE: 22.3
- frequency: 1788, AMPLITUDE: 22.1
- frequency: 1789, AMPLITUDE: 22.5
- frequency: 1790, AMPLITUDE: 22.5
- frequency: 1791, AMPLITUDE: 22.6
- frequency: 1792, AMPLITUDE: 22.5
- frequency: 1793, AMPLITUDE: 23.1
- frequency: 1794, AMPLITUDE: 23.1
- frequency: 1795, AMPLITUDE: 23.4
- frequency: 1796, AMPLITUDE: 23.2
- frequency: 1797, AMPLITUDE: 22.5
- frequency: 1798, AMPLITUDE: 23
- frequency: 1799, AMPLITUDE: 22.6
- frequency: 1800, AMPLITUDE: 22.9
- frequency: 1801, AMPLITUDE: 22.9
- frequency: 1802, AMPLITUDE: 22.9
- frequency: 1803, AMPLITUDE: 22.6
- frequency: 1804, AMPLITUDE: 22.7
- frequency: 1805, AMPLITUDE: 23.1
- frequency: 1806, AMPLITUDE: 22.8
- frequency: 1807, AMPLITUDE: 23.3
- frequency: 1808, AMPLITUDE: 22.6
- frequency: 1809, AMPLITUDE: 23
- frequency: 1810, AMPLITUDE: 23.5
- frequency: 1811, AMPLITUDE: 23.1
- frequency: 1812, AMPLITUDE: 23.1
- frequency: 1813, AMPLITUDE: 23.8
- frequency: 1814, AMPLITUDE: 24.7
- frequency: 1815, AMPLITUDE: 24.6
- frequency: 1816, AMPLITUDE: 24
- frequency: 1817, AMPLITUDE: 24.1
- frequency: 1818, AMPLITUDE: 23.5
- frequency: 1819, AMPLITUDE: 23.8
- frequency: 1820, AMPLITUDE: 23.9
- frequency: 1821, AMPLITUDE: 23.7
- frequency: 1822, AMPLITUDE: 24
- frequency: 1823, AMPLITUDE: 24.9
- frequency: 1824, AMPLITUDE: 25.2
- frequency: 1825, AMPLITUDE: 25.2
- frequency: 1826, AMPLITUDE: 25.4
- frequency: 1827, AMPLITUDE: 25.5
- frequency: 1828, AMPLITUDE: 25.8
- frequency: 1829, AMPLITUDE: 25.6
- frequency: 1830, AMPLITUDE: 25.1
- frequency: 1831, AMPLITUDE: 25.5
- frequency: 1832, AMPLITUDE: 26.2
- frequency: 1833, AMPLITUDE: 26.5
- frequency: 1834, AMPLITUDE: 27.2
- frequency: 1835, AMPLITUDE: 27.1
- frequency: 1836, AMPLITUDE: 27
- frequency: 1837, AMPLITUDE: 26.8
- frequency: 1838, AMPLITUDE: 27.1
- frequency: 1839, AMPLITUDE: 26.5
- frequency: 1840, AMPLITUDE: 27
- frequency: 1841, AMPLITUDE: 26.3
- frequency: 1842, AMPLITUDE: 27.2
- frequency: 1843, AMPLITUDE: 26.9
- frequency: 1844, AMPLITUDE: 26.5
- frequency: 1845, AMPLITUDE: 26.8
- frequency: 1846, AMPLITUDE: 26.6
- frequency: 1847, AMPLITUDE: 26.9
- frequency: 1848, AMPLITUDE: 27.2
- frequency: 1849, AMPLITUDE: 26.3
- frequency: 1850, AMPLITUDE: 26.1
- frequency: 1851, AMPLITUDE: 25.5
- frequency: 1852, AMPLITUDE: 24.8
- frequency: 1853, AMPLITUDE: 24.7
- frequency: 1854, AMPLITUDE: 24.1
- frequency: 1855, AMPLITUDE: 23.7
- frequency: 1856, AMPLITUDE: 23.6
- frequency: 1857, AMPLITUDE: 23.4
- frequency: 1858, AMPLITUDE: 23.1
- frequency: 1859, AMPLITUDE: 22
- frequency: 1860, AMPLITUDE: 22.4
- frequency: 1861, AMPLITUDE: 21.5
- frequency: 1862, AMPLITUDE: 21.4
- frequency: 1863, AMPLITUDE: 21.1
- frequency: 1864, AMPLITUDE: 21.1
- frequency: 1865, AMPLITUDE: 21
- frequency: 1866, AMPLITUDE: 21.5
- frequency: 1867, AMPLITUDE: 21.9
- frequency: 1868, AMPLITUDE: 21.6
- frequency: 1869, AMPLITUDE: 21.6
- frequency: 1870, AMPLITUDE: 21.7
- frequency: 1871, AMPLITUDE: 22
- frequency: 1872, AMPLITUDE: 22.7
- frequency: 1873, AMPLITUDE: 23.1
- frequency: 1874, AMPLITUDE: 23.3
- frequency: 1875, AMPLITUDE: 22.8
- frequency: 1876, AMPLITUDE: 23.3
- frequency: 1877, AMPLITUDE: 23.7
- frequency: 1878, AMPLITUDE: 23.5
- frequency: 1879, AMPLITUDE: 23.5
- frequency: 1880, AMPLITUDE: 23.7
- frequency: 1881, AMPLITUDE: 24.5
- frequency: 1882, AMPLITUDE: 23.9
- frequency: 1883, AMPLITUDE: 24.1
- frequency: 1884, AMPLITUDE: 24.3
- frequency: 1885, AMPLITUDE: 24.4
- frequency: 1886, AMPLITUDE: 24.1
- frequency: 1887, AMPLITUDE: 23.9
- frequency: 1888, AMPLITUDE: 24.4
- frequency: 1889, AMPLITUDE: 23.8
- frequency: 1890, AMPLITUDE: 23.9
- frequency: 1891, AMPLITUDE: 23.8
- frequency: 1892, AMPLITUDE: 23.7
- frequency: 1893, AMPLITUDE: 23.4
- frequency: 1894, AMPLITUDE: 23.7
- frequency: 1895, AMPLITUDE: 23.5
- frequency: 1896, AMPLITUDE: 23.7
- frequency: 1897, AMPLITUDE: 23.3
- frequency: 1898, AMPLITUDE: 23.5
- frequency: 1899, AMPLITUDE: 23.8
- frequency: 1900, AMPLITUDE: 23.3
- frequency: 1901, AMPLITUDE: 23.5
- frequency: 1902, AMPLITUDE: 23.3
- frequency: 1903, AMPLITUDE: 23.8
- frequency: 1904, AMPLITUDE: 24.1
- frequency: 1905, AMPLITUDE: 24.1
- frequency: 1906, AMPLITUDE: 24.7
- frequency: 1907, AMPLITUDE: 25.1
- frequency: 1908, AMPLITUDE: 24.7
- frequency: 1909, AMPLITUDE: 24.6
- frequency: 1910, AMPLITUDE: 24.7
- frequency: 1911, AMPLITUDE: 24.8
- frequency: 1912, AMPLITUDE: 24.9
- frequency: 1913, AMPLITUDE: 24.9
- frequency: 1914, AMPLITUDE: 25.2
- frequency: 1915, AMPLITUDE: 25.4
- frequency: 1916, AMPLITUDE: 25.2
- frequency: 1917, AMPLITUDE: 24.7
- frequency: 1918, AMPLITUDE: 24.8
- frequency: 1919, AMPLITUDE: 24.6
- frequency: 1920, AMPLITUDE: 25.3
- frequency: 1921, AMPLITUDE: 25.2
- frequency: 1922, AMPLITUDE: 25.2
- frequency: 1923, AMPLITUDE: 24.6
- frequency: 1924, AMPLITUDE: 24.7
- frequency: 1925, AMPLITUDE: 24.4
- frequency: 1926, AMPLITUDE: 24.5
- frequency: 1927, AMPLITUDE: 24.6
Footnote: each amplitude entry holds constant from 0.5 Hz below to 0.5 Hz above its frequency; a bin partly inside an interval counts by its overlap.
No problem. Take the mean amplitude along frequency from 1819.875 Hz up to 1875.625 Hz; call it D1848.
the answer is 24.5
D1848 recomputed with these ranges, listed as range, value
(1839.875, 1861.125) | 25.1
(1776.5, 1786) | 22.2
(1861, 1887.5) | 22.8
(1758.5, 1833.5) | 23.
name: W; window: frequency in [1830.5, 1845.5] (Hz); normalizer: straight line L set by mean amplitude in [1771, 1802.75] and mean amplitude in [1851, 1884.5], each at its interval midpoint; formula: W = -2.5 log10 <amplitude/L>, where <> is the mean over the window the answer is -0.17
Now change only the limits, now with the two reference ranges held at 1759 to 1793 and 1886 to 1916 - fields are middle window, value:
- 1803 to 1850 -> -0.105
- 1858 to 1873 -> 0.083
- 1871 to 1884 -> 0.011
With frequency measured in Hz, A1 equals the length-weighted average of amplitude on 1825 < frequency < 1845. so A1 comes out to 26.4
